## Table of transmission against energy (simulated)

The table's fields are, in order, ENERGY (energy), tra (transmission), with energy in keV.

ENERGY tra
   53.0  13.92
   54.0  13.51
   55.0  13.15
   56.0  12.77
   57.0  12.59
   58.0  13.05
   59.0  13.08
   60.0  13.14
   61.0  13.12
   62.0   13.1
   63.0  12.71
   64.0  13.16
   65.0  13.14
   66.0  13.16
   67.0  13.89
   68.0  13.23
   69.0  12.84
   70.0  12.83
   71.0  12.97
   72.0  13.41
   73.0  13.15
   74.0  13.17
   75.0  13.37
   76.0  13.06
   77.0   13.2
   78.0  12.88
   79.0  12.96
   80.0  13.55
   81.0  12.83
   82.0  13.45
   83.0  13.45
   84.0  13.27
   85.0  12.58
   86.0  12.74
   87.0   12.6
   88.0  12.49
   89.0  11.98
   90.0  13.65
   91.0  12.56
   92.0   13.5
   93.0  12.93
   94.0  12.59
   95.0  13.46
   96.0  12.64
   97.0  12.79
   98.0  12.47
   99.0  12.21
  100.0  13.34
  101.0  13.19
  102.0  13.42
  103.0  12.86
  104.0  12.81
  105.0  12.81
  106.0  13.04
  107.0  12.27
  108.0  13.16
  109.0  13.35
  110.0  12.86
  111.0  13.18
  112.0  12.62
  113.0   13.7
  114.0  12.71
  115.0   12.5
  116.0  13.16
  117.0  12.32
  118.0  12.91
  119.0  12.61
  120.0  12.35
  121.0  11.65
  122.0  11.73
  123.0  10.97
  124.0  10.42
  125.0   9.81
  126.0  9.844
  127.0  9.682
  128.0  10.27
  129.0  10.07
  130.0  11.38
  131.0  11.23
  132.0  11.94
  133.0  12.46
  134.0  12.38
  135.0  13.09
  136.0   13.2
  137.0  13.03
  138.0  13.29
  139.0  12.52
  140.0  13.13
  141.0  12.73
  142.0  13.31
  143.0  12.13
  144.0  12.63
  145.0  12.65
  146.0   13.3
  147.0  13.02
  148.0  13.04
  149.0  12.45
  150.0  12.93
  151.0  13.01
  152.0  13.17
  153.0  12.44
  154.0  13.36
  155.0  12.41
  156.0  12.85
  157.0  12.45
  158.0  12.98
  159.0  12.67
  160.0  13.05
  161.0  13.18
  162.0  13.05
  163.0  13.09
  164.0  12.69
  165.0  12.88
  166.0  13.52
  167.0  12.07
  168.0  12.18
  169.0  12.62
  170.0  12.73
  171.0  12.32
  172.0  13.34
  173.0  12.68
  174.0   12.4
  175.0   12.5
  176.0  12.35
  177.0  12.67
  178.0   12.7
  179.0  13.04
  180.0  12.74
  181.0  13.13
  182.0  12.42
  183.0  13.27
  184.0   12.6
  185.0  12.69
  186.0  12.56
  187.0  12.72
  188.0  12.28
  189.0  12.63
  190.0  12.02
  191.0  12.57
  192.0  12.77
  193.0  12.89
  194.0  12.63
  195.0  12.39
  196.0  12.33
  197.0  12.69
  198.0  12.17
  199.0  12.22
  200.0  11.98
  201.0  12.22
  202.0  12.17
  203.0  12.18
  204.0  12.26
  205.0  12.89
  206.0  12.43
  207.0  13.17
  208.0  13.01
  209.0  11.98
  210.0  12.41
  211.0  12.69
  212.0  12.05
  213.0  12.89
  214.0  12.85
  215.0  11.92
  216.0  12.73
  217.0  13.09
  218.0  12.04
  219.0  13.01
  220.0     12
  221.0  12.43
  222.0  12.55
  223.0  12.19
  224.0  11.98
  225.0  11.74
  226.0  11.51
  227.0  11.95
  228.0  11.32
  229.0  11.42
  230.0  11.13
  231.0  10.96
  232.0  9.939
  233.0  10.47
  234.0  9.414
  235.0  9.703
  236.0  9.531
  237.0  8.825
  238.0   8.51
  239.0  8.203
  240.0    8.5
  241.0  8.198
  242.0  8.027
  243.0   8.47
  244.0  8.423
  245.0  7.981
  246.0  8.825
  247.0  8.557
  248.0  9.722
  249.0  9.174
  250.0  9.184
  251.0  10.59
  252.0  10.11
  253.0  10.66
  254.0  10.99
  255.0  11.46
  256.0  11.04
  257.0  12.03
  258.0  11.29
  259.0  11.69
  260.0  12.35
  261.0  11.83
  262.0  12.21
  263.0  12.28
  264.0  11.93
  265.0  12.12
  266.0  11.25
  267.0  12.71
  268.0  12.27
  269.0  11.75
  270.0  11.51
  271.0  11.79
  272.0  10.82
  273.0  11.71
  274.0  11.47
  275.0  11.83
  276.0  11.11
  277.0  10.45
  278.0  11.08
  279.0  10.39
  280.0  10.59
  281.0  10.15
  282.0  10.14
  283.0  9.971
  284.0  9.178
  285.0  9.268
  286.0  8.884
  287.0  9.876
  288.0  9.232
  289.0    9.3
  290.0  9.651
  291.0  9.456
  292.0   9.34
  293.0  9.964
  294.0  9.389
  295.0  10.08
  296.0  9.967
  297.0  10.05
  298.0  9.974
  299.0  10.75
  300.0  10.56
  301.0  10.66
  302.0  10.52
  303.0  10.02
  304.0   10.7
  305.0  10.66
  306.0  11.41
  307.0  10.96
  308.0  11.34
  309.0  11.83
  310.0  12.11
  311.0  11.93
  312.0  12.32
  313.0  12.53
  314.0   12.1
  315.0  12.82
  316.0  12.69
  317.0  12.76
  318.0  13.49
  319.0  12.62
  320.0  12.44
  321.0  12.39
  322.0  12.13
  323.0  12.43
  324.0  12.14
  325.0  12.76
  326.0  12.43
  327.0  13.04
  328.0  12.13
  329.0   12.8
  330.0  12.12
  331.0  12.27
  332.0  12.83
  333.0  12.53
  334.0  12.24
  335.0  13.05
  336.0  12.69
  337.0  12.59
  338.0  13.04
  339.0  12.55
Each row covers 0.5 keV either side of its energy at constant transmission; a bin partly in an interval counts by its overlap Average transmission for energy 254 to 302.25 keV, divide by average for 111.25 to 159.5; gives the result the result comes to 0.9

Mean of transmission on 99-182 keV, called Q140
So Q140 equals 12.5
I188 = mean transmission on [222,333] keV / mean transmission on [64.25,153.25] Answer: 0.9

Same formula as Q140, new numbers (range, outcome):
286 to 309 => 10.2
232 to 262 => 9.83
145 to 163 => 12.9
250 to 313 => 10.9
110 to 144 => 12.1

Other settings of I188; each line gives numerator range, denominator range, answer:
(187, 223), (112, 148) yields 1.03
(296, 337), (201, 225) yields 0.96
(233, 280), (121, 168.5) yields 0.85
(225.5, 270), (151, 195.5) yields 0.82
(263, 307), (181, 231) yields 0.86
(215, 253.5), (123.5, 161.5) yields 0.84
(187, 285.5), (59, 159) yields 0.89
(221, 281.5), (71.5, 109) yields 0.82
